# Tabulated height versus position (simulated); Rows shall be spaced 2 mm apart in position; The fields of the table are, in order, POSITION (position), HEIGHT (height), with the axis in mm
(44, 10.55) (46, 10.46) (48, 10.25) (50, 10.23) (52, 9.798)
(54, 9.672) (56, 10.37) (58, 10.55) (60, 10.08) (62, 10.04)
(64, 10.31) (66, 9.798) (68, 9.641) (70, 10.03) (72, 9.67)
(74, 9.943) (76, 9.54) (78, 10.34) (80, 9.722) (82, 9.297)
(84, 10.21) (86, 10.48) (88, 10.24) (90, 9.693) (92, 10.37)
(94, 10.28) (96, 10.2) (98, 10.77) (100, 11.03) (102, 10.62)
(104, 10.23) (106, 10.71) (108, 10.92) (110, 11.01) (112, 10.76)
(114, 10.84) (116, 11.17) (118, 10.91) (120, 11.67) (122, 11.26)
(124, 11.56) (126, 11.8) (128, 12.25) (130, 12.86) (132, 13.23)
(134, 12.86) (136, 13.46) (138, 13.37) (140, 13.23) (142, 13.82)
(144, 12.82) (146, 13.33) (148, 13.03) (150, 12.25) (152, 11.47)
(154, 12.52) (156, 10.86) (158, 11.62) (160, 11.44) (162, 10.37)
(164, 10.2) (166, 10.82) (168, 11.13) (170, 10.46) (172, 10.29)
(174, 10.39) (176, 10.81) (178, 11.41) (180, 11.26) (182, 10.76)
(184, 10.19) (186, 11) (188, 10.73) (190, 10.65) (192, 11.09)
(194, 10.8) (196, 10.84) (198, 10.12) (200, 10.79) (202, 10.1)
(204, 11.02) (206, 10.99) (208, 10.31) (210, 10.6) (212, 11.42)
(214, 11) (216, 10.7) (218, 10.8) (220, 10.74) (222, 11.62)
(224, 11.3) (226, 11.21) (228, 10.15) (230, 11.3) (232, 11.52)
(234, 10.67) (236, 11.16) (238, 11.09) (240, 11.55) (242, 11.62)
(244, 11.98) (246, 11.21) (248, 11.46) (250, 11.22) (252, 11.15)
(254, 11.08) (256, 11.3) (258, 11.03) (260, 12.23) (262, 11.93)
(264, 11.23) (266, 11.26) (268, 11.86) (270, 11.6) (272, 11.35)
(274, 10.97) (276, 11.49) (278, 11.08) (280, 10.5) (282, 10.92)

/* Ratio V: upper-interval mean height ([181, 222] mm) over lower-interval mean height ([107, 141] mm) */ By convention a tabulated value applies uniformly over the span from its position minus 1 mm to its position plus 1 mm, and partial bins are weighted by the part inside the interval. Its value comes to 0.9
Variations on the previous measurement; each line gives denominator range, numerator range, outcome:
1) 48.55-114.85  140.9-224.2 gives 1.09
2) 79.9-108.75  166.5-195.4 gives 1.04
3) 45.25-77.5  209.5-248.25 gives 1.11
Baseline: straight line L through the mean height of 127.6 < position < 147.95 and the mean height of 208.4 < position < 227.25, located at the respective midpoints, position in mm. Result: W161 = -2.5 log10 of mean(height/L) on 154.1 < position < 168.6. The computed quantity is 0.139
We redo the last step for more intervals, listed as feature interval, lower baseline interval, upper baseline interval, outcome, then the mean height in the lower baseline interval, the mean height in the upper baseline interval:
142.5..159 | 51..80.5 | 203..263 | -0.162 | 9.97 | 11.2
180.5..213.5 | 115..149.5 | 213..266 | 0.098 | 12.5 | 11.2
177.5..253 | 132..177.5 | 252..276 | 0.061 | 11.9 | 11.4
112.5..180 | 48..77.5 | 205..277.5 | -0.119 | 9.99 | 11.2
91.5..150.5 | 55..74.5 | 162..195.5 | -0.134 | 10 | 10.7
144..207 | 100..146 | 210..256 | 0.045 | 11.9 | 11.2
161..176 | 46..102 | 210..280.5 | 0.020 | 10.1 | 11.2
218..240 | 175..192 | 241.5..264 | 0.017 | 10.9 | 11.5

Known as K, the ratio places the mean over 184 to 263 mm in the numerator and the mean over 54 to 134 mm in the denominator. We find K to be 1.04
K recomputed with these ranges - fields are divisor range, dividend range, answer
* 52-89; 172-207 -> 1.08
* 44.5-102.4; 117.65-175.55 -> 1.18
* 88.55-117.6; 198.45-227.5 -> 1.02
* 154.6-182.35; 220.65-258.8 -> 1.03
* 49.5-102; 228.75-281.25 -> 1.12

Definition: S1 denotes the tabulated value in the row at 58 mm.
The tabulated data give 10.55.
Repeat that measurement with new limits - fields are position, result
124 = 11.56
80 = 9.722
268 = 11.86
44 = 10.55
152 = 11.47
